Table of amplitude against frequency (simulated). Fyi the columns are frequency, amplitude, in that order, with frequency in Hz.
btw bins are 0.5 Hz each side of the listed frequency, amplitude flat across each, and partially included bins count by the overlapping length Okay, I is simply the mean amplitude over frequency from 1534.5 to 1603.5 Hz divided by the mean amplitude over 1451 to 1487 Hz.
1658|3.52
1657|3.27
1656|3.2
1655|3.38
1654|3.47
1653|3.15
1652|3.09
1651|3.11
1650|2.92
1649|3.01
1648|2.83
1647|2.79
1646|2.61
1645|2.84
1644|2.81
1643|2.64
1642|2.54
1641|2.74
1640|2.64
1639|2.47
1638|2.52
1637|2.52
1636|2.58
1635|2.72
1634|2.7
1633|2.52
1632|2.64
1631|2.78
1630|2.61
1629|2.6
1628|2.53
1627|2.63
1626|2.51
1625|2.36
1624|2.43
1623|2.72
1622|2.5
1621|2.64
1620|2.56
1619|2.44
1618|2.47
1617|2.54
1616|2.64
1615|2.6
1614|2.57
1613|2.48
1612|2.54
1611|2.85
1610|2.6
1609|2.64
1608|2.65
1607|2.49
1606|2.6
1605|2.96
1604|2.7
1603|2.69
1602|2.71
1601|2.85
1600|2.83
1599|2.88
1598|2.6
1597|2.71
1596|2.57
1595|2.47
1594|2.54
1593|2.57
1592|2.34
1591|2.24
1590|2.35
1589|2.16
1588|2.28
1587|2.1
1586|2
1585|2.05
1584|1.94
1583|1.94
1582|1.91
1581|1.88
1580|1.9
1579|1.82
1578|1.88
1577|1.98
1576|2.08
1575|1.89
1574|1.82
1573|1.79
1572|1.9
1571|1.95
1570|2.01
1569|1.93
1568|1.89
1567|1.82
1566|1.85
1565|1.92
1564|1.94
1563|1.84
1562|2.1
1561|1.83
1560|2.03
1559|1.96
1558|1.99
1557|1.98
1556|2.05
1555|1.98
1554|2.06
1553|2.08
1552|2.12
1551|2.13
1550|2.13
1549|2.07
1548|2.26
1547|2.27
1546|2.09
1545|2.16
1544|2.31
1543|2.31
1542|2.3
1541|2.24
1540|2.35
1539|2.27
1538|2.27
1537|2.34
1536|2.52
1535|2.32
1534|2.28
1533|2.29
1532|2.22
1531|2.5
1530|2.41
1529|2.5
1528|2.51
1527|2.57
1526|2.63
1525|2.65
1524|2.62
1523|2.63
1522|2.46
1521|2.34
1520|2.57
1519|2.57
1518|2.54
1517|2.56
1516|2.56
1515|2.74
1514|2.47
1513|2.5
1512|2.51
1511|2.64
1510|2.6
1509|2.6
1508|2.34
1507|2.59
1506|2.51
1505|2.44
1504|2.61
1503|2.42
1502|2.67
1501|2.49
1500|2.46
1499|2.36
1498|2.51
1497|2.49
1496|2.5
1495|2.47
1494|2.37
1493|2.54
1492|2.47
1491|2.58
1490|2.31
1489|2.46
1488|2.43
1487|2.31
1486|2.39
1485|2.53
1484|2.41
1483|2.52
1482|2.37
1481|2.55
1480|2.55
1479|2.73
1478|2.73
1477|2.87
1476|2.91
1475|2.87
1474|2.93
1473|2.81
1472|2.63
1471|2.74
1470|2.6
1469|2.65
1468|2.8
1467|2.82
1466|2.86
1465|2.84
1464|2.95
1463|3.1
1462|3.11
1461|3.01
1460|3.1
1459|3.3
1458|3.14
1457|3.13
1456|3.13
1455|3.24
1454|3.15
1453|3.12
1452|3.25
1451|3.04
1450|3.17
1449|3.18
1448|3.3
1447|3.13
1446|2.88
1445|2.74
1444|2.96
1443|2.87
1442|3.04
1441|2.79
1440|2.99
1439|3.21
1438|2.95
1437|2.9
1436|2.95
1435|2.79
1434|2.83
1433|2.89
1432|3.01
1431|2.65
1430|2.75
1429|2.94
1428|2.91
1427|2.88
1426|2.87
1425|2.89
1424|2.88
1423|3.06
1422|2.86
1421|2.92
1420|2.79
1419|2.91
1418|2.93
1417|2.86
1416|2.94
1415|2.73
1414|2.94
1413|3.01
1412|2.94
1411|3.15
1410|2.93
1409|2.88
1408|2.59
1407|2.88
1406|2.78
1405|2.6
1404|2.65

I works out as 0.8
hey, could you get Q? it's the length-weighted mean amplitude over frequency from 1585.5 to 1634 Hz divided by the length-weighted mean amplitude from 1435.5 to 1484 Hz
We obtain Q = 0.87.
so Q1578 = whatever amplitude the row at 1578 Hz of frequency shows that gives 1.88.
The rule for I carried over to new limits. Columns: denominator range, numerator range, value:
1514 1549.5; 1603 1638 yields 1.08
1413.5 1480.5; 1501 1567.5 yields 0.79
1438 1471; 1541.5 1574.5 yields 0.67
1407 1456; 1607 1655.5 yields 0.91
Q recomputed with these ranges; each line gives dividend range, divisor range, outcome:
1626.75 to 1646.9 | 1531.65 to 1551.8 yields 1.17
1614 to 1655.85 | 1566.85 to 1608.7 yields 1.20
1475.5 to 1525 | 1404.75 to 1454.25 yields 0.86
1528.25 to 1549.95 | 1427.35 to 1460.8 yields 0.76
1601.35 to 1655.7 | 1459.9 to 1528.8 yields 1.03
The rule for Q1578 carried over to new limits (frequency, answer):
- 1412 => 2.94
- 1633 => 2.52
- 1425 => 2.89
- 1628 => 2.53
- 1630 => 2.61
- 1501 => 2.49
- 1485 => 2.53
